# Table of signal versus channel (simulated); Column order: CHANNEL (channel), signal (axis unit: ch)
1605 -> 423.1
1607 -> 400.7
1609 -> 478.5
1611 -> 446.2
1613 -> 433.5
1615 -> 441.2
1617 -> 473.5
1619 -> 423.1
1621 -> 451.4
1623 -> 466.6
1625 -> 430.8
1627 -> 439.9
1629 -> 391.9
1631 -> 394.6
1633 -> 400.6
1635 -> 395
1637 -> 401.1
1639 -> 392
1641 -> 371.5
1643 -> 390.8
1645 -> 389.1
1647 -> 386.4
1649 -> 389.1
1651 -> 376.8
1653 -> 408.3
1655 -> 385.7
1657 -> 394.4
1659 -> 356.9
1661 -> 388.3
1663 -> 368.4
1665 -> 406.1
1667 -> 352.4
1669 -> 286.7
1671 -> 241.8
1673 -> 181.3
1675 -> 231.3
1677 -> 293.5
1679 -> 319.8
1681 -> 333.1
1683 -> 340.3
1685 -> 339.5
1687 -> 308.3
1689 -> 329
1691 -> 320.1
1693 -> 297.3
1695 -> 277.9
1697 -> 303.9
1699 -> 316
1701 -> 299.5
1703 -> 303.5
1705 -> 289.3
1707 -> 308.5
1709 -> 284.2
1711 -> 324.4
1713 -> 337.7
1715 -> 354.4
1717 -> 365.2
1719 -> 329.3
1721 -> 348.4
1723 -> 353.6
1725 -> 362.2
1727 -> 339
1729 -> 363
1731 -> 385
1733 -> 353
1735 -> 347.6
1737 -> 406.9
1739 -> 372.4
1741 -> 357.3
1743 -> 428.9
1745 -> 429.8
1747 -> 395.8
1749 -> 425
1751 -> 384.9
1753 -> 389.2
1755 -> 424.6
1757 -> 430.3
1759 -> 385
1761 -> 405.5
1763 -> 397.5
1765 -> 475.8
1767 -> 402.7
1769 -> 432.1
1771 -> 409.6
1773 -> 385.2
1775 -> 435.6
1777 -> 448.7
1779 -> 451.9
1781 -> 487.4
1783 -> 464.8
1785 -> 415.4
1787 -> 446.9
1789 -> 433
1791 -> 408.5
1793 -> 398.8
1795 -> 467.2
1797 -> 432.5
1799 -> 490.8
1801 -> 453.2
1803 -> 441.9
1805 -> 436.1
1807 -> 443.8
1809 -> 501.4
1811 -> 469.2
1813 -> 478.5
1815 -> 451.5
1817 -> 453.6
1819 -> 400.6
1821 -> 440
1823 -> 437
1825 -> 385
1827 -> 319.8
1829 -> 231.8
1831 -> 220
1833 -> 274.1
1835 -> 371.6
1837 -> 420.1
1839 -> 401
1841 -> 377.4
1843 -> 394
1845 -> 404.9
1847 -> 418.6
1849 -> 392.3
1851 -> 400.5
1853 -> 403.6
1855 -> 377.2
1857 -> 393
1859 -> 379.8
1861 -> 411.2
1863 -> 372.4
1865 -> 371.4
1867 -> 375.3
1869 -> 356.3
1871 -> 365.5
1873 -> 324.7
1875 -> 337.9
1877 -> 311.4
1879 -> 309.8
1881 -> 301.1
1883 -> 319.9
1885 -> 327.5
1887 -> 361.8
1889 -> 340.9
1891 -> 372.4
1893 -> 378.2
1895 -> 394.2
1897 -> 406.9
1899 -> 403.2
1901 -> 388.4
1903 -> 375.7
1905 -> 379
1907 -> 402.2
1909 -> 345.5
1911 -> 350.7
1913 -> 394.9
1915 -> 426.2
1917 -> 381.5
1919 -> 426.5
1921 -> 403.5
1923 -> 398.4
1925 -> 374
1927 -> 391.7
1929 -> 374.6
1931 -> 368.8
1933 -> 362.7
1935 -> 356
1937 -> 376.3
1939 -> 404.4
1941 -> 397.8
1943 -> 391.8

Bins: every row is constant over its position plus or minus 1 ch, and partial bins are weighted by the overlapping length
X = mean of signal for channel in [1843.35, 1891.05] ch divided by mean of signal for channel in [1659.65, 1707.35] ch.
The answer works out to 1.17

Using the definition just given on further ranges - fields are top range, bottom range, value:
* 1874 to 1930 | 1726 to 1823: 0.88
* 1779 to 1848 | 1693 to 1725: 1.29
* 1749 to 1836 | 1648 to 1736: 1.26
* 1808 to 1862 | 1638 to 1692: 1.14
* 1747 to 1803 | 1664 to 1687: 1.42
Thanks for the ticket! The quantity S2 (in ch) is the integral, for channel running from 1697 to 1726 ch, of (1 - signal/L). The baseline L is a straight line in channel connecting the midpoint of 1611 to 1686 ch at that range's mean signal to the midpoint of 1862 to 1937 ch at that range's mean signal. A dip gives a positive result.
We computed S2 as 3.71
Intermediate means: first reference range 376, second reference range 369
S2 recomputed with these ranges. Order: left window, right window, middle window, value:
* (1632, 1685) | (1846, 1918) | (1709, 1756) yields -1.6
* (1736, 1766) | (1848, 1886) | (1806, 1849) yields -2.1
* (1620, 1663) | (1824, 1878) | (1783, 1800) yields -3.0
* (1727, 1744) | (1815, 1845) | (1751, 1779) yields -3.3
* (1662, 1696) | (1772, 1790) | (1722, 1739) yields 0.5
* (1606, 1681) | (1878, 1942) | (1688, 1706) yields 3.6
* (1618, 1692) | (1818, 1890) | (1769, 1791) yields -4.5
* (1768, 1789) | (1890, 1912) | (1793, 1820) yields -1.8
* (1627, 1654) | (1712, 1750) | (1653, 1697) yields 7.1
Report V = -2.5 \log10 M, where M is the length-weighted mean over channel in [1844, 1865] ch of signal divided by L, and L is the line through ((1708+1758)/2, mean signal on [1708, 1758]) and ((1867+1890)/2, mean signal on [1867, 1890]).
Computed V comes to -0.159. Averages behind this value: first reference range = 372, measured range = 394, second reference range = 334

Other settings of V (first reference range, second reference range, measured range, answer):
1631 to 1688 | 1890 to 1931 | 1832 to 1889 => 0.043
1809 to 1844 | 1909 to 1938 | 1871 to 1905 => 0.089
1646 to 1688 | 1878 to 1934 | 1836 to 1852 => -0.105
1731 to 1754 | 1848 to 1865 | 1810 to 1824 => -0.149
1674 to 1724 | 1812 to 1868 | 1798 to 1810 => -0.249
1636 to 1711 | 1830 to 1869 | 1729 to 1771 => -0.139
